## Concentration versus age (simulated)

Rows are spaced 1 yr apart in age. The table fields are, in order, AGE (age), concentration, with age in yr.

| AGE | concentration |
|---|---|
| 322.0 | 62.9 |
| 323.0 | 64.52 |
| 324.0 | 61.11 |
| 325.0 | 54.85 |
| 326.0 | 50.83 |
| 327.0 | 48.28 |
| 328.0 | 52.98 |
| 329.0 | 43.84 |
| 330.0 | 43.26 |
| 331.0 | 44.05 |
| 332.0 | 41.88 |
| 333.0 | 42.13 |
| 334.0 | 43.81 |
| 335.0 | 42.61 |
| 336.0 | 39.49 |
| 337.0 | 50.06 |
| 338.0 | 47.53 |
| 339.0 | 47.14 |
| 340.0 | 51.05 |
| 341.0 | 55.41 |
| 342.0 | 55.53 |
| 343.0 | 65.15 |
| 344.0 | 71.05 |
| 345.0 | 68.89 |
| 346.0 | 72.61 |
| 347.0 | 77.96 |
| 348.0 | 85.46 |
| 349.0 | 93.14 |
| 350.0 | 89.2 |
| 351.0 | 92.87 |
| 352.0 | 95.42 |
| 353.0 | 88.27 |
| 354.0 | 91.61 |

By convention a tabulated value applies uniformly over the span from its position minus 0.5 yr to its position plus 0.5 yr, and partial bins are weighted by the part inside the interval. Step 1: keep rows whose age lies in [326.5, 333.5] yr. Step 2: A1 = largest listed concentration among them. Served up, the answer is 52.98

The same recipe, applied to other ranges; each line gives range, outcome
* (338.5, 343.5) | 65.15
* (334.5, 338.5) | 50.06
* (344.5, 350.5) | 93.14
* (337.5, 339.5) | 47.53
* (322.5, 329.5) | 64.52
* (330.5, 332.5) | 44.05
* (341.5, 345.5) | 71.05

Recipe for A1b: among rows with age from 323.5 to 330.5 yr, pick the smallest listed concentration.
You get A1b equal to 43.26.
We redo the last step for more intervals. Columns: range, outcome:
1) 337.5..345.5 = 47.14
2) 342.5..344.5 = 65.15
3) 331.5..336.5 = 39.49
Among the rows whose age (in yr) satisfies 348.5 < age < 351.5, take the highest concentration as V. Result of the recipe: 93.14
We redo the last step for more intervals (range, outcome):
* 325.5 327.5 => 50.83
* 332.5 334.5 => 43.81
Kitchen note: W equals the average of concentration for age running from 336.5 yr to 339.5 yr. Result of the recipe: 48.2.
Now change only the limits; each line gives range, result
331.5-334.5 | 42.6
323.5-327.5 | 53.8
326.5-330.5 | 47.1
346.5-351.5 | 87.7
